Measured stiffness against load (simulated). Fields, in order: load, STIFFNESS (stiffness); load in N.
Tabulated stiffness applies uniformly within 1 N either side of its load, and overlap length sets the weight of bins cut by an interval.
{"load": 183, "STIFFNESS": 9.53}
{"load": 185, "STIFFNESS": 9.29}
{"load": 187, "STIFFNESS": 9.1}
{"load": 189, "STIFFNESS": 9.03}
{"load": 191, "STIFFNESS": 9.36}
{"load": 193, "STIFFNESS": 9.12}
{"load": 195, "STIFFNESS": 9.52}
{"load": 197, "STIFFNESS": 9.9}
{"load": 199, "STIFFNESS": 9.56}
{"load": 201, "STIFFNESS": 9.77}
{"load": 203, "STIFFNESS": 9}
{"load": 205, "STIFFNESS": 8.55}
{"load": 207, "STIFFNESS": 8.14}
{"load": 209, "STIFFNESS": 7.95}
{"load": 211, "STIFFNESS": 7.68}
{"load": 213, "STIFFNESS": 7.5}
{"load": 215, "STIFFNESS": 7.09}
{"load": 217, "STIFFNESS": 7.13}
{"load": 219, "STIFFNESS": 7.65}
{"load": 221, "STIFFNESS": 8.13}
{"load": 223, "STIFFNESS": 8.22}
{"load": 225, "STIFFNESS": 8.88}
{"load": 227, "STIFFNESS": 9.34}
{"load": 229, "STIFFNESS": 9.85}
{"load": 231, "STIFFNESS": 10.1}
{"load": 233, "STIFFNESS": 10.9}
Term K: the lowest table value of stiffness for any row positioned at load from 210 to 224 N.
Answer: 7.09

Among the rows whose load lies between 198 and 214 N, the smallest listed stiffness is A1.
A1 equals 7.5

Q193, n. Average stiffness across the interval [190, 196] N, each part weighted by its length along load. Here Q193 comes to 9.33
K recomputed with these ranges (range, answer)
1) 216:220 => 7.13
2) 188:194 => 9.03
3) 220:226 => 8.13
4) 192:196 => 9.12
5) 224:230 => 8.88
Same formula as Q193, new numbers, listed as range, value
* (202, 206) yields 8.78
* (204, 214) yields 7.96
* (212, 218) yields 7.24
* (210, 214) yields 7.59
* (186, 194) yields 9.15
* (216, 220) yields 7.39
